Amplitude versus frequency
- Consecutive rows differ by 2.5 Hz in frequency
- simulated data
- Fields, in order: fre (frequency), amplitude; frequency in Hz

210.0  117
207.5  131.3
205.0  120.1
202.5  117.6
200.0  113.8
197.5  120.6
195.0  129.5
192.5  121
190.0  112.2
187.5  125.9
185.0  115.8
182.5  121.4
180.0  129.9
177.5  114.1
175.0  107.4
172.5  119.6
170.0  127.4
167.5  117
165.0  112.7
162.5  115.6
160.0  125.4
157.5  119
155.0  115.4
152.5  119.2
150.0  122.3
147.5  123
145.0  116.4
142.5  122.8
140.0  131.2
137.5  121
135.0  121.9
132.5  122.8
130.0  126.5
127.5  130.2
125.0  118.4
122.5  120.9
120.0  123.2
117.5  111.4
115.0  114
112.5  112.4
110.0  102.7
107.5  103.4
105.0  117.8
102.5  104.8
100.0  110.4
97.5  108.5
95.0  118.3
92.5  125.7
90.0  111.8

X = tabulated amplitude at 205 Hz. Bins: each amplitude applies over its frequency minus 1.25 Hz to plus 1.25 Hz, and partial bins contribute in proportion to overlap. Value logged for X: 120.1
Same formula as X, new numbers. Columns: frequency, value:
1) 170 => 127.4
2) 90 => 111.8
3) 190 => 112.2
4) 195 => 129.5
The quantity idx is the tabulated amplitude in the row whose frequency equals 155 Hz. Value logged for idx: 115.4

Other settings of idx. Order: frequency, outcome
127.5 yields 130.2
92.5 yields 125.7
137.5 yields 121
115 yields 114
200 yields 113.8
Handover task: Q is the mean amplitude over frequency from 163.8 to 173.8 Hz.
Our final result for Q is 119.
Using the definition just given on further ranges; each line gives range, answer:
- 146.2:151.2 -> 123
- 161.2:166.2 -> 114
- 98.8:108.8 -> 109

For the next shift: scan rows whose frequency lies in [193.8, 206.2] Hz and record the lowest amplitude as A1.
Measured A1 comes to 113.8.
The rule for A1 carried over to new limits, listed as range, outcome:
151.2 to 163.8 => 115.4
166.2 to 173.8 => 117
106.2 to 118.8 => 102.7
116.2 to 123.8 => 111.4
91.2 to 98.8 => 108.5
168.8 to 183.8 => 107.4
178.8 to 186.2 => 115.8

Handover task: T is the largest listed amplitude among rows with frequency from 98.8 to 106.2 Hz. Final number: 117.8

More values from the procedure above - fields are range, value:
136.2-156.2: 131.2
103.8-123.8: 123.2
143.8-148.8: 123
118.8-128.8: 130.2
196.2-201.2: 120.6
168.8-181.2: 129.9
